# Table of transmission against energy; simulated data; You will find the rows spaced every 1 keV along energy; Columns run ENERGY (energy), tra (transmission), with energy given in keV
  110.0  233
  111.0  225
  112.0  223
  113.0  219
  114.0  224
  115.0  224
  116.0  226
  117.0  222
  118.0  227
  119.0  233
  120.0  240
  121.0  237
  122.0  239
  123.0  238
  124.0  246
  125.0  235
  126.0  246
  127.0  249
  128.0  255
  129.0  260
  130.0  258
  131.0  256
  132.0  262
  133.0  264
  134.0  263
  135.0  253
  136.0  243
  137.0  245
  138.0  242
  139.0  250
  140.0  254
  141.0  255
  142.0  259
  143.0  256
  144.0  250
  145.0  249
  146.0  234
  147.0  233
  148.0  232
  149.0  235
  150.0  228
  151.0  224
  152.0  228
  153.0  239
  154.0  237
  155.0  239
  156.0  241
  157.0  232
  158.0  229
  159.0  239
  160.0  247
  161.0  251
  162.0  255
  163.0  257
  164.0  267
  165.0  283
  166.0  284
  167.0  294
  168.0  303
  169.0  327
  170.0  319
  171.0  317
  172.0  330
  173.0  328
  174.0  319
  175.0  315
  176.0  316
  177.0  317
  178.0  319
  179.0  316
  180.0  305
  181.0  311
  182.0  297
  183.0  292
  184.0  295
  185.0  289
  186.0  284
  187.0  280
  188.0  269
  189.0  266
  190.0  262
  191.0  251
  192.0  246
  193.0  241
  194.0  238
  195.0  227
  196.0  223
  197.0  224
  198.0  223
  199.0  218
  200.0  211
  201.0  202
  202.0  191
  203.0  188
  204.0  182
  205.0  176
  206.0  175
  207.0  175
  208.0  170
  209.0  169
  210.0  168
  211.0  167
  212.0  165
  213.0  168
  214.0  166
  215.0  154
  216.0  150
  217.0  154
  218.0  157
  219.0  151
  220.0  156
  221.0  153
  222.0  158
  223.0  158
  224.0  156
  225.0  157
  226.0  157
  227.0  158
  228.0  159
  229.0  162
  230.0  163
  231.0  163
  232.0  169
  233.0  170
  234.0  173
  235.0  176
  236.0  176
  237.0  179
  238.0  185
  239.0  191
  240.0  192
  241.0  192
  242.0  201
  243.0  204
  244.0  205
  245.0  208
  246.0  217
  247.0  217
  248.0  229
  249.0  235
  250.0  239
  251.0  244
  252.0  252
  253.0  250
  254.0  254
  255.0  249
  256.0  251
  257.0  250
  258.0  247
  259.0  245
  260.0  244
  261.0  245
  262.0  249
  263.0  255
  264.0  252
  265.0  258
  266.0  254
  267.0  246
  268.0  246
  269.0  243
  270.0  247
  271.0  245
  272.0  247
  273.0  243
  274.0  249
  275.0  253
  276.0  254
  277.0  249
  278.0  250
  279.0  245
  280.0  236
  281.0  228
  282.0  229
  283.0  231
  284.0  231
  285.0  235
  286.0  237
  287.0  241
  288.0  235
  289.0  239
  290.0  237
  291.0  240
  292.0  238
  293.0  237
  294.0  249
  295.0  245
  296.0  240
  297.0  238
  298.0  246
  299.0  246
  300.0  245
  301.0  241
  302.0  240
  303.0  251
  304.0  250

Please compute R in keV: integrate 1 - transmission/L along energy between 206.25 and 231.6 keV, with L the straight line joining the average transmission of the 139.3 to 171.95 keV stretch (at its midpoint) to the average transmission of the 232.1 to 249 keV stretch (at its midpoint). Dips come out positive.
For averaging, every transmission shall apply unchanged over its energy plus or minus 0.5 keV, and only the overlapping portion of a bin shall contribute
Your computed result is 6.04 keV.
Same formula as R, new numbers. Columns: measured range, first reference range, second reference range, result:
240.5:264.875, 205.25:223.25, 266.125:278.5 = -1.77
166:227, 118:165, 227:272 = 0.38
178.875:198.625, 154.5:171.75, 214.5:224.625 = -4.25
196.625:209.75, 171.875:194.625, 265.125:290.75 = 4.13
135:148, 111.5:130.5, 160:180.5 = 0.78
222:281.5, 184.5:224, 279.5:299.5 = 1.12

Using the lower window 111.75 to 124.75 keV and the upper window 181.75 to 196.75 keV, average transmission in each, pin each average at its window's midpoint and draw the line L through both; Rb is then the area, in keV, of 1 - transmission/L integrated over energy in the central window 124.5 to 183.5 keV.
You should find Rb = -4.7 keV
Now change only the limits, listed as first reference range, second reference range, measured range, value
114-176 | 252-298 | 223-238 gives 5.0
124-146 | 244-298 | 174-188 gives -3.0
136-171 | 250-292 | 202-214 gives 3.7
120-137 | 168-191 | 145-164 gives 2.6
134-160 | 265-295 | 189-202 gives 0.6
